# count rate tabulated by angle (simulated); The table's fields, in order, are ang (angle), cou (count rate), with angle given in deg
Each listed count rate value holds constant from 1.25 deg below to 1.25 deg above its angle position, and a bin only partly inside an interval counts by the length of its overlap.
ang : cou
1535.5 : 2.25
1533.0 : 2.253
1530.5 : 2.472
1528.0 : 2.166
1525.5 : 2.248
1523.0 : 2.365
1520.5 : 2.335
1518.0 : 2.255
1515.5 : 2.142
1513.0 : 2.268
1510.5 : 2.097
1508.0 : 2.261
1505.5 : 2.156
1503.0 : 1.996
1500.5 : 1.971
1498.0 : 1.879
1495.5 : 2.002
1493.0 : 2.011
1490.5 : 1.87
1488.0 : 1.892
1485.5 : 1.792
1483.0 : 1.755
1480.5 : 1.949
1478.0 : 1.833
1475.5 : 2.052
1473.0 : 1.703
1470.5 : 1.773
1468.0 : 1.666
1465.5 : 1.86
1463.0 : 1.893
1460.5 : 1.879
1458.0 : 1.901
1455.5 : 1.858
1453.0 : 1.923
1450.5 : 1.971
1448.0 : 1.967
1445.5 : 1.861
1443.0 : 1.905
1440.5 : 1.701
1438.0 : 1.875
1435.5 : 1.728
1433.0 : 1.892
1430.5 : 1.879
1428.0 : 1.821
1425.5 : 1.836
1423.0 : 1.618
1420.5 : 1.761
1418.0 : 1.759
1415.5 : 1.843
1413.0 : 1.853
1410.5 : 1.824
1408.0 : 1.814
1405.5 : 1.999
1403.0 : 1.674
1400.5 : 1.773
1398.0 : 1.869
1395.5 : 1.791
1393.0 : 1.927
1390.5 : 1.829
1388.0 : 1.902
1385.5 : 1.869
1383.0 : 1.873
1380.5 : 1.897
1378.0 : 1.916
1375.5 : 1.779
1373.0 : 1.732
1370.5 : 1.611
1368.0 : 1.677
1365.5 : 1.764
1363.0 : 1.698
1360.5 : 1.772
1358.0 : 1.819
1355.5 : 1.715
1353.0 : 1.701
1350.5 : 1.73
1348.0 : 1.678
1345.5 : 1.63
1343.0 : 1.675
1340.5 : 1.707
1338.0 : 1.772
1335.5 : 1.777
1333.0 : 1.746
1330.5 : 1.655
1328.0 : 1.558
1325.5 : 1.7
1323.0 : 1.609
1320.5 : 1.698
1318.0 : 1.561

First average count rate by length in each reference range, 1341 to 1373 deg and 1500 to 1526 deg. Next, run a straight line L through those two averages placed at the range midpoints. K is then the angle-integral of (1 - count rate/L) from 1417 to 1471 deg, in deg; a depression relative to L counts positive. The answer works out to 3.9 deg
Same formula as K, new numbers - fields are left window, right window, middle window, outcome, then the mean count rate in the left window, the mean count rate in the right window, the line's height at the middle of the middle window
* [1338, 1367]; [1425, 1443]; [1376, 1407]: -1.5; 1.72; 1.82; 1.77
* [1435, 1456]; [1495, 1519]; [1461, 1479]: 1.2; 1.87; 2.1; 1.96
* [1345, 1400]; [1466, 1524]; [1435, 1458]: 0.5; 1.78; 2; 1.91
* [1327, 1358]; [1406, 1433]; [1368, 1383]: -0.3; 1.7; 1.81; 1.75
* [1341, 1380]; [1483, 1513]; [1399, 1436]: 0.6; 1.73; 1.99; 1.84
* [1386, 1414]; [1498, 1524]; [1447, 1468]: 1.2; 1.84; 2.17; 2.01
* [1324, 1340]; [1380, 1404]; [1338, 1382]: 0.7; 1.7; 1.84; 1.77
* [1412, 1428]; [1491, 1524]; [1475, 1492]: 1.3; 1.78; 2.13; 2.03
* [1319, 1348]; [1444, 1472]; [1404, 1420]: -0.4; 1.68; 1.87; 1.8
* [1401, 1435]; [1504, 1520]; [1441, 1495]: 3.9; 1.81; 2.2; 2.02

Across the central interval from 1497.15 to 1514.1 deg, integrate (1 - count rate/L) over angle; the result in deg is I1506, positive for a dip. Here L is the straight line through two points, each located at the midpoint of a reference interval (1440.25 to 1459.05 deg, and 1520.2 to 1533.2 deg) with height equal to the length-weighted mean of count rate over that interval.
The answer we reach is 0.8 deg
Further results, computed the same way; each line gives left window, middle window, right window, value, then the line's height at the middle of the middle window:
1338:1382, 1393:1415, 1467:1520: -0.19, 1.82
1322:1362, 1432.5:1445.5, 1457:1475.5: -0.15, 1.8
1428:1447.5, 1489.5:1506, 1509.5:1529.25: 1.19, 2.13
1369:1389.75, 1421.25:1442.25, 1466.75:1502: 0.56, 1.84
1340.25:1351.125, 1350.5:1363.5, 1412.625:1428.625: -0.37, 1.69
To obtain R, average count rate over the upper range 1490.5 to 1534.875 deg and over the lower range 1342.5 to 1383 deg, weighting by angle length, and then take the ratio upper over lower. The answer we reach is 1.24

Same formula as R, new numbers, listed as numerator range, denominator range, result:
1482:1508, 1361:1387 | 1.09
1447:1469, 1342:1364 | 1.10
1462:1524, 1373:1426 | 1.09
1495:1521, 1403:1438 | 1.17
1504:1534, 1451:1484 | 1.21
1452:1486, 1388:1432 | 1.02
